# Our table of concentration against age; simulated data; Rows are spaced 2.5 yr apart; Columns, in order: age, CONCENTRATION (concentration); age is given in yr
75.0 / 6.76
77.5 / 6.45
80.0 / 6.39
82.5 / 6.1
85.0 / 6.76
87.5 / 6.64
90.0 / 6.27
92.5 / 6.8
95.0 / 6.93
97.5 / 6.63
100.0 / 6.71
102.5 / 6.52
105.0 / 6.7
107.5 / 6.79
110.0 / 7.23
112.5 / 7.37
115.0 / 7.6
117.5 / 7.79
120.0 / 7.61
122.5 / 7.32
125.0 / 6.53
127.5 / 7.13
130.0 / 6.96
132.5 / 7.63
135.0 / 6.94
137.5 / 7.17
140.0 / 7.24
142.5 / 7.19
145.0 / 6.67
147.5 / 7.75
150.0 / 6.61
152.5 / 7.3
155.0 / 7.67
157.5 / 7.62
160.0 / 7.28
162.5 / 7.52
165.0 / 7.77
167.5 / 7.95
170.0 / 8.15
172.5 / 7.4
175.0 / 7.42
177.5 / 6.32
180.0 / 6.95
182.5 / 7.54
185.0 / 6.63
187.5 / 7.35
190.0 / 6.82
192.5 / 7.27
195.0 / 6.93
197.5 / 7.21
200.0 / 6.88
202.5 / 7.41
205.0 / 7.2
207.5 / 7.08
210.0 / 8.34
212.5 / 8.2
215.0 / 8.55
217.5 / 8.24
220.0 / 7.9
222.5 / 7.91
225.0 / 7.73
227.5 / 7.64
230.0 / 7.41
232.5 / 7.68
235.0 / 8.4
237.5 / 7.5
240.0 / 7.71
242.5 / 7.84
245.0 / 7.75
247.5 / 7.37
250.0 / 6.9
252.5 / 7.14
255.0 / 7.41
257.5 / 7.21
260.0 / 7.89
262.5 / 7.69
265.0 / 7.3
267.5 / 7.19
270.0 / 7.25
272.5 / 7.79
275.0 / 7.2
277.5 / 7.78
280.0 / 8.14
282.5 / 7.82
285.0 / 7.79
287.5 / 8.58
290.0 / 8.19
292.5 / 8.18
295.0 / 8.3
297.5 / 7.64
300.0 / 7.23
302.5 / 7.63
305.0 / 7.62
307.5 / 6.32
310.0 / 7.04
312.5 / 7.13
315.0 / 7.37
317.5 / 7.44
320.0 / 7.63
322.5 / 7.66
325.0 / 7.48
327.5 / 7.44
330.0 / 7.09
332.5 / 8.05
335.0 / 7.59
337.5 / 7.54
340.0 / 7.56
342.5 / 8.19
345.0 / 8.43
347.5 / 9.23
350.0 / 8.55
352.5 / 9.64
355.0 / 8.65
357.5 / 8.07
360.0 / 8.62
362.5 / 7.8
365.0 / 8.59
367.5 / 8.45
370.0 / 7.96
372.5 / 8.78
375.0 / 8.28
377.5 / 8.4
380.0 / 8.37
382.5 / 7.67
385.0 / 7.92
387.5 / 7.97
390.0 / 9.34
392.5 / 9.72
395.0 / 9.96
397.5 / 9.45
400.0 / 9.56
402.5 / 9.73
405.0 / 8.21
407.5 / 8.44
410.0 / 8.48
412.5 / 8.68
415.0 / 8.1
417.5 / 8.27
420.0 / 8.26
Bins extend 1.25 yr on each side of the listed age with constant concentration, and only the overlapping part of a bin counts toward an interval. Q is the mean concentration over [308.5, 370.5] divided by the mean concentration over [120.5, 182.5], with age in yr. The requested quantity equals 1.1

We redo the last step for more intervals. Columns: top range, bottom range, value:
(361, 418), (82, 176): 1.20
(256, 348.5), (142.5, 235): 1.03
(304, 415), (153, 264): 1.09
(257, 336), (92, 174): 1.05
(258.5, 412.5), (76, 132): 1.17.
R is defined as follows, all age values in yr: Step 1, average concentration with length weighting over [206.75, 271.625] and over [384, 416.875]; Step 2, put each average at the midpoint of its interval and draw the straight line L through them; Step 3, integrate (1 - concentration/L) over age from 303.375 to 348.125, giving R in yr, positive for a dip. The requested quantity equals 4.0 yr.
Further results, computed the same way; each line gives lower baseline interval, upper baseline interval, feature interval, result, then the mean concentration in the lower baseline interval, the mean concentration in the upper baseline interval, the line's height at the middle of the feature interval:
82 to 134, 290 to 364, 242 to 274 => 0.6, 6.97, 7.84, 7.56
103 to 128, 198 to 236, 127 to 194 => 1.5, 7.19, 7.76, 7.44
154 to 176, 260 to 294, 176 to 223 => 1.7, 7.64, 7.77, 7.68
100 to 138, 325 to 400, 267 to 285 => 0.7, 7.14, 8.39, 7.95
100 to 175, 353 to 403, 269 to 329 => 4.4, 7.28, 8.66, 8.21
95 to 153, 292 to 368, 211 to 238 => -1.7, 7.1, 7.87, 7.47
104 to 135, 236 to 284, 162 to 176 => -0.7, 7.21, 7.53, 7.32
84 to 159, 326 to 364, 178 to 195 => 0.8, 7.07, 8.16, 7.39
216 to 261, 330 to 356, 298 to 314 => 1.7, 7.65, 8.28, 8.06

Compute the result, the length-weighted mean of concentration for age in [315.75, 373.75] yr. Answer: 8.1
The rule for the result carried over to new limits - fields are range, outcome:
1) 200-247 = 7.77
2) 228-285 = 7.57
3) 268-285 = 7.65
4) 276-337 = 7.63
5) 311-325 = 7.44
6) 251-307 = 7.66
